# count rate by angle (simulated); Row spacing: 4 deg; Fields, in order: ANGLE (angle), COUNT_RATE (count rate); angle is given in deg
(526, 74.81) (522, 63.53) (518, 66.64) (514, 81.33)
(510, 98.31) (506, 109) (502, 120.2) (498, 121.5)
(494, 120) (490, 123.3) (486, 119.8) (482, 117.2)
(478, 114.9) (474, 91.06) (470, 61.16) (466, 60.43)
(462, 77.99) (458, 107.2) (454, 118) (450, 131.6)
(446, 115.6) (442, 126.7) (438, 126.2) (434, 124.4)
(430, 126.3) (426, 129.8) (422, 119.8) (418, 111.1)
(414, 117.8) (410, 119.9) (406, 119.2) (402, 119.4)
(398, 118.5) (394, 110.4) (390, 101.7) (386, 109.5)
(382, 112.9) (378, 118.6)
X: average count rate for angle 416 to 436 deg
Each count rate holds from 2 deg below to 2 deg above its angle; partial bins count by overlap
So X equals 122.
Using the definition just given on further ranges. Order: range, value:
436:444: 126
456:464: 92.6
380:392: 108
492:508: 118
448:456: 125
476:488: 117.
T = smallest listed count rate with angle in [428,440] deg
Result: 124.4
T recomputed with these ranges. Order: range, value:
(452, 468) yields 60.43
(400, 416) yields 117.8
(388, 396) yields 101.7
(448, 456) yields 118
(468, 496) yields 61.16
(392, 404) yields 110.4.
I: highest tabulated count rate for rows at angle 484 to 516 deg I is 123.3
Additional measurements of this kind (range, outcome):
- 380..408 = 119.4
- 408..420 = 119.9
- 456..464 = 107.2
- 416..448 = 129.8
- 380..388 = 112.9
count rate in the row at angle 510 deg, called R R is 98.31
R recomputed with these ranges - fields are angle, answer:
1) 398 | 118.5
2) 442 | 126.7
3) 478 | 114.9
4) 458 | 107.2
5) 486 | 119.8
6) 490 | 123.3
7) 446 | 115.6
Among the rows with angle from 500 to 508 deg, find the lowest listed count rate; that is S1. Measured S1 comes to 109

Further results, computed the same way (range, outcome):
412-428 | 111.1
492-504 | 120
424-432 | 126.3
